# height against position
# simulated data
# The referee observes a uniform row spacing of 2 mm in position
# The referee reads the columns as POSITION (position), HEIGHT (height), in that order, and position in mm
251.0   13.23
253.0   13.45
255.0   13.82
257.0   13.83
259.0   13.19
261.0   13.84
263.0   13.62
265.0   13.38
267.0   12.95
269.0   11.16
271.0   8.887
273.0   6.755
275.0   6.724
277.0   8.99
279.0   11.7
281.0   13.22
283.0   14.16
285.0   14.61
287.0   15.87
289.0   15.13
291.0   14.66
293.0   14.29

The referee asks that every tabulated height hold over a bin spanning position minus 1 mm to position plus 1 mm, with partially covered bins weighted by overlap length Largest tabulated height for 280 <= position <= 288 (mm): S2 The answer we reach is 15.87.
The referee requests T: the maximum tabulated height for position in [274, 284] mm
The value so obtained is 14.16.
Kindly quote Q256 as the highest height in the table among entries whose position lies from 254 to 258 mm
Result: 13.83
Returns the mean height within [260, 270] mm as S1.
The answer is 13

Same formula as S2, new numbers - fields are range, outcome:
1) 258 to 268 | 13.84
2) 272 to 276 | 6.755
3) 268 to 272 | 11.16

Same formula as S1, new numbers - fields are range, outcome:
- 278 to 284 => 13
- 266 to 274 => 9.94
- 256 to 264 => 13.6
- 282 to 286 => 14.4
